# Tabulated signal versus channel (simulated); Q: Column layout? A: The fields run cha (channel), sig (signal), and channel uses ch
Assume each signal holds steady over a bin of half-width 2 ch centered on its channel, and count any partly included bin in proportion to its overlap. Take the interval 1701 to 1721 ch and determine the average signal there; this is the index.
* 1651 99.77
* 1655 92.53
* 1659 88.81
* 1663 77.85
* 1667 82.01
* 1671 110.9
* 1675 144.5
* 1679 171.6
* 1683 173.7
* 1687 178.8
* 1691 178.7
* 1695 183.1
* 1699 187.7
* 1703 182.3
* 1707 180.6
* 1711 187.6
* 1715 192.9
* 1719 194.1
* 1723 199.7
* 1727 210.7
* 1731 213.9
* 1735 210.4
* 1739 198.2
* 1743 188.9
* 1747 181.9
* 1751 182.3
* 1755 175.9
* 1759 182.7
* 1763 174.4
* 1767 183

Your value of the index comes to 188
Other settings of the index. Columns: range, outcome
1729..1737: 212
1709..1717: 190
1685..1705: 182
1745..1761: 181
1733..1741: 204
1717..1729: 202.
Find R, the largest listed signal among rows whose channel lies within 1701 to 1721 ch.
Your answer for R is 194.1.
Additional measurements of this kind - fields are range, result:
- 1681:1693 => 178.8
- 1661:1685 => 173.7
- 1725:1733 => 213.9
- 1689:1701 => 187.7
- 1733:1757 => 210.4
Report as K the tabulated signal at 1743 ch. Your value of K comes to 188.9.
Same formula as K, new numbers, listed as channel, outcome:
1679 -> 171.6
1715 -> 192.9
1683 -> 173.7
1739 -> 198.2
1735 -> 210.4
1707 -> 180.6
